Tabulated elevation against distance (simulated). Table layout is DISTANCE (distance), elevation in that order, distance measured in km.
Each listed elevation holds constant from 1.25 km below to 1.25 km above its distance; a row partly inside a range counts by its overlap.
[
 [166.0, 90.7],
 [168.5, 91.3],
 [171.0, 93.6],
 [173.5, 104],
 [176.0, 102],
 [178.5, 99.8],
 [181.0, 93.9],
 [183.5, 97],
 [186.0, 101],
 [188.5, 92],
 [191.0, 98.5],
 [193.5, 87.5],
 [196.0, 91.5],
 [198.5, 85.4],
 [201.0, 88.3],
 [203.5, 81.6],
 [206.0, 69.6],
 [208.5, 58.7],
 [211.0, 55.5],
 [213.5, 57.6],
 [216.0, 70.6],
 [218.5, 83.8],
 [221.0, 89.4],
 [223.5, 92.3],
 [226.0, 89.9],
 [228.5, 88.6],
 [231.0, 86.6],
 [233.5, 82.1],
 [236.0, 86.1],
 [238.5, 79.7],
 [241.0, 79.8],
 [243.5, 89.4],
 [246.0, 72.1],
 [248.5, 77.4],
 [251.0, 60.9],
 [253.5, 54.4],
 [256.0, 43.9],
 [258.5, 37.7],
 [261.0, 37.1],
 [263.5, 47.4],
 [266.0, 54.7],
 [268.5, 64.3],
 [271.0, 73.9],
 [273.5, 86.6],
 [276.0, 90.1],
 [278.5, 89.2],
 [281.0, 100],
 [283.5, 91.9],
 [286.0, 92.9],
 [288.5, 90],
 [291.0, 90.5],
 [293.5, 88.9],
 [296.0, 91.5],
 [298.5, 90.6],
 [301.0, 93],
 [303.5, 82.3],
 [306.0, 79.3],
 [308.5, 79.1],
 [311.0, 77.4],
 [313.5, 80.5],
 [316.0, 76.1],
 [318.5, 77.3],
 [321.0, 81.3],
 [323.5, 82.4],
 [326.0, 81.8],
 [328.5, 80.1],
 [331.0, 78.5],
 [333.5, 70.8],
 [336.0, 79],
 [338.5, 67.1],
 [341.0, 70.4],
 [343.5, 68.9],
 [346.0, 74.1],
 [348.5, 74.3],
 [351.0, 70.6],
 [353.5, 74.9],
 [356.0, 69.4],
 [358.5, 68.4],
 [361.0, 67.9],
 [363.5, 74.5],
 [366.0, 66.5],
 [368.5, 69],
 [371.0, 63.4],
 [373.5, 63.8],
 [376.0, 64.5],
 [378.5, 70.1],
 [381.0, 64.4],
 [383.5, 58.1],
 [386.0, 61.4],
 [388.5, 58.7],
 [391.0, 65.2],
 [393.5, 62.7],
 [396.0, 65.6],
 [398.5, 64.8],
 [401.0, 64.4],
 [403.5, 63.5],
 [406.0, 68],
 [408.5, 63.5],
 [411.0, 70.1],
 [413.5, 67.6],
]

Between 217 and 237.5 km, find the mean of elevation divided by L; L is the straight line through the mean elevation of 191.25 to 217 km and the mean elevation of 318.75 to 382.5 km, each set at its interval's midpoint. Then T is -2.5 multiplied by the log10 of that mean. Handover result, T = -0.16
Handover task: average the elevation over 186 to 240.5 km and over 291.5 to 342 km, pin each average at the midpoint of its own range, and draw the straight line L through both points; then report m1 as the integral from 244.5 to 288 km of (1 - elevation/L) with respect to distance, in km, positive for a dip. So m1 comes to 6.3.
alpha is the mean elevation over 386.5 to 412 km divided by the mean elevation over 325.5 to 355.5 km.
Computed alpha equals 0.9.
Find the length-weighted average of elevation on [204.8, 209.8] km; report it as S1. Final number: 64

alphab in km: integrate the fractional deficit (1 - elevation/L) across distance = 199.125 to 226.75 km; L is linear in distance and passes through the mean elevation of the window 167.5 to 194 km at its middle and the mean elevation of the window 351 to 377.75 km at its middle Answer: 4.7 km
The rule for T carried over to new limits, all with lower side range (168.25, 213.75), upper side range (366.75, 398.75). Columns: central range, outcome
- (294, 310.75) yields -0.16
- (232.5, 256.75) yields 0.11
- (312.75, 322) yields -0.10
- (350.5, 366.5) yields -0.06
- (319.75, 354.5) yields -0.09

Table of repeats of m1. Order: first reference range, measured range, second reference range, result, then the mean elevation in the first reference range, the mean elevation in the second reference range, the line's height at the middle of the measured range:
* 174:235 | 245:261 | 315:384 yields 5.0 km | 85.4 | 71.8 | 80.8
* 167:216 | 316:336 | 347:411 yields -1.8 km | 86.4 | 66.4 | 72.1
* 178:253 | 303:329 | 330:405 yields -2.5 km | 82.4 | 67.8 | 72.8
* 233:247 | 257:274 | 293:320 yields 5.4 km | 81.7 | 83.1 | 82.2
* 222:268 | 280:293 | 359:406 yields -4.6 km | 70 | 65.1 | 68.5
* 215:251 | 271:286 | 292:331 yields -1.4 km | 82.7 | 82.7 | 82.7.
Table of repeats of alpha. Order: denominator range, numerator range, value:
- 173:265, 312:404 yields 0.89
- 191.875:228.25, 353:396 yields 0.83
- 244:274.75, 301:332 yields 1.34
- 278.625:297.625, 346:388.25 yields 0.73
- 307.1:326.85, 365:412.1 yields 0.81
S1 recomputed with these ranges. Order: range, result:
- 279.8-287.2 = 94.9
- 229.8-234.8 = 84.3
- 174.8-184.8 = 98.2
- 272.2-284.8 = 91.5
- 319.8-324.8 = 81.9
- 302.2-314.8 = 79.8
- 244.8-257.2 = 61.8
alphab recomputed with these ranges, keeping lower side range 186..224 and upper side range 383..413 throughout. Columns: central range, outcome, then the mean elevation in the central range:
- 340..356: -0.9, 72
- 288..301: -3.1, 90.6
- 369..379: 0.1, 65.4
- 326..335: -1.0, 77.3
